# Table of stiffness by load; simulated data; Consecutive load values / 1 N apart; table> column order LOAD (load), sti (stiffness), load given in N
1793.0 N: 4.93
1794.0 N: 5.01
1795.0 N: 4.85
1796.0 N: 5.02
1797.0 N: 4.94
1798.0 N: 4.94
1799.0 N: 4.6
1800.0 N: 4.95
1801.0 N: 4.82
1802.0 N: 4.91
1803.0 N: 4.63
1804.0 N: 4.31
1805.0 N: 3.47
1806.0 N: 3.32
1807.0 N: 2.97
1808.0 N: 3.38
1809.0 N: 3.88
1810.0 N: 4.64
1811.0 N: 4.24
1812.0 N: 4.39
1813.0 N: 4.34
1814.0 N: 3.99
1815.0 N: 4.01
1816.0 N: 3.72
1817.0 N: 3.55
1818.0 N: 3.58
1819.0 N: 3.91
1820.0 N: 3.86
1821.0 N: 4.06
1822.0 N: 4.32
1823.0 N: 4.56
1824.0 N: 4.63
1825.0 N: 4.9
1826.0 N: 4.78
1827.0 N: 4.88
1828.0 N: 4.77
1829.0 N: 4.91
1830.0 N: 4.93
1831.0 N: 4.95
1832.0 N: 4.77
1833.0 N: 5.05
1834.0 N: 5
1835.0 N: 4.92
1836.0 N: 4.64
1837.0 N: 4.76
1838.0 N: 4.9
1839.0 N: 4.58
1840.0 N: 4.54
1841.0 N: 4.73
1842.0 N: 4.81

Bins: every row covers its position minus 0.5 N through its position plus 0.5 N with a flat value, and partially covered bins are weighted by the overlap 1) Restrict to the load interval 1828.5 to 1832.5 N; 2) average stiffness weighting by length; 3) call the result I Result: 4.89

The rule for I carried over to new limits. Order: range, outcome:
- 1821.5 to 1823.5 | 4.44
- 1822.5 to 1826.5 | 4.72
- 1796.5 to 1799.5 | 4.83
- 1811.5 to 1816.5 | 4.09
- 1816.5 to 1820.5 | 3.72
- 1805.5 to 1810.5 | 3.64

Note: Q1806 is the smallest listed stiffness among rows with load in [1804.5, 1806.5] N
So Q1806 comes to 3.32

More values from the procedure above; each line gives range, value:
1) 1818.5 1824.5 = 3.86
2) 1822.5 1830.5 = 4.56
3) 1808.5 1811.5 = 3.88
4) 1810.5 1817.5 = 3.55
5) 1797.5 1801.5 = 4.6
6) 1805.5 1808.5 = 2.97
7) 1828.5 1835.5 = 4.77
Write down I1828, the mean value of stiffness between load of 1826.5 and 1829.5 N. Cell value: 4.85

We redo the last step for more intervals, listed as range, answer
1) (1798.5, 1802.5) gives 4.82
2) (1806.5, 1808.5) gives 3.17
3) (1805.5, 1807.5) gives 3.15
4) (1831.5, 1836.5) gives 4.88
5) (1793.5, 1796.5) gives 4.96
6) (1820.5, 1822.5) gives 4.19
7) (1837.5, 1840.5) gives 4.67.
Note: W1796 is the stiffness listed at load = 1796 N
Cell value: 5.02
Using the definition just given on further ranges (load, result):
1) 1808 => 3.38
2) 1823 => 4.56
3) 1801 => 4.82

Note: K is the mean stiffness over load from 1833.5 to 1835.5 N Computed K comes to 4.96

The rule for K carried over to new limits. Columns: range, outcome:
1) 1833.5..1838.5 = 4.84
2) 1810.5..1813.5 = 4.32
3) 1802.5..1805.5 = 4.14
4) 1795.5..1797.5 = 4.98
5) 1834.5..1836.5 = 4.78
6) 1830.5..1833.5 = 4.92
